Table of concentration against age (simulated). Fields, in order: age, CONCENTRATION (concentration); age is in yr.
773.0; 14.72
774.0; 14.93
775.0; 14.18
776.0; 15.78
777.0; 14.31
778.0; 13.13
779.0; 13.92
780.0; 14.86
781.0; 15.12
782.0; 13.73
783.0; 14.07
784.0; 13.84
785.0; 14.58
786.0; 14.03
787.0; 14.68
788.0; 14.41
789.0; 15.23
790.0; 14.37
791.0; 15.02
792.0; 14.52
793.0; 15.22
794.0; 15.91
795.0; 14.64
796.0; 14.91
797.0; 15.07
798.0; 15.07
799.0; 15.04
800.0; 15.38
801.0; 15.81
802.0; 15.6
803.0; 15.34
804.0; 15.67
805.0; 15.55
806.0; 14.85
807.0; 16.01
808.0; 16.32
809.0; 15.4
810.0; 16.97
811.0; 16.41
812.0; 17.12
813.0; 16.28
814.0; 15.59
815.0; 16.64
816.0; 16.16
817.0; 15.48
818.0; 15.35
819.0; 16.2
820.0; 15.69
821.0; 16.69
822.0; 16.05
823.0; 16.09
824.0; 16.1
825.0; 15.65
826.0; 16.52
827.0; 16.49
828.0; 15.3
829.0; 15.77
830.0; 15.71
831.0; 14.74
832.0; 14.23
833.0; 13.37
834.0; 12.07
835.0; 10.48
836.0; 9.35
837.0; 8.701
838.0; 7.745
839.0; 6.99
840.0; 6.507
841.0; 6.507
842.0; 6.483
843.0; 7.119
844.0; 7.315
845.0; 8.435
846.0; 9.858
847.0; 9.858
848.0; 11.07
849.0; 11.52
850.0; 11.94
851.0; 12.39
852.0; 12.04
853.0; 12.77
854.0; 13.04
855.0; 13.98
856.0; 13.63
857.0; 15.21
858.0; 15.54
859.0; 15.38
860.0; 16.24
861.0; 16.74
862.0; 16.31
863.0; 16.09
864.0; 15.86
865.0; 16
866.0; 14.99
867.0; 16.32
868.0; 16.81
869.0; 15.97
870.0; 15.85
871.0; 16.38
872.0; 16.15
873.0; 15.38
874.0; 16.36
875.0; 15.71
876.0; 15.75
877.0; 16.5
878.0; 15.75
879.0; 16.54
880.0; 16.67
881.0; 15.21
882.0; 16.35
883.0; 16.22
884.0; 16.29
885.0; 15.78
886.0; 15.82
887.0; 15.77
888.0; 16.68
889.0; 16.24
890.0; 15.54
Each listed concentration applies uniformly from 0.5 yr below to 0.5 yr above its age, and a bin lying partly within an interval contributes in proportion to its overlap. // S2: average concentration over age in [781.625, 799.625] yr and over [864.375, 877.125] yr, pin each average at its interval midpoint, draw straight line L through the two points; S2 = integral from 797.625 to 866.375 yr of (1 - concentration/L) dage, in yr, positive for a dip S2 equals 6.7 yr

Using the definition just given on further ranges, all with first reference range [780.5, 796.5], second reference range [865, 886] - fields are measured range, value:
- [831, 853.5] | 8.0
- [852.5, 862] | 0.6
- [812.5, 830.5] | -1.0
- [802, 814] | -0.8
